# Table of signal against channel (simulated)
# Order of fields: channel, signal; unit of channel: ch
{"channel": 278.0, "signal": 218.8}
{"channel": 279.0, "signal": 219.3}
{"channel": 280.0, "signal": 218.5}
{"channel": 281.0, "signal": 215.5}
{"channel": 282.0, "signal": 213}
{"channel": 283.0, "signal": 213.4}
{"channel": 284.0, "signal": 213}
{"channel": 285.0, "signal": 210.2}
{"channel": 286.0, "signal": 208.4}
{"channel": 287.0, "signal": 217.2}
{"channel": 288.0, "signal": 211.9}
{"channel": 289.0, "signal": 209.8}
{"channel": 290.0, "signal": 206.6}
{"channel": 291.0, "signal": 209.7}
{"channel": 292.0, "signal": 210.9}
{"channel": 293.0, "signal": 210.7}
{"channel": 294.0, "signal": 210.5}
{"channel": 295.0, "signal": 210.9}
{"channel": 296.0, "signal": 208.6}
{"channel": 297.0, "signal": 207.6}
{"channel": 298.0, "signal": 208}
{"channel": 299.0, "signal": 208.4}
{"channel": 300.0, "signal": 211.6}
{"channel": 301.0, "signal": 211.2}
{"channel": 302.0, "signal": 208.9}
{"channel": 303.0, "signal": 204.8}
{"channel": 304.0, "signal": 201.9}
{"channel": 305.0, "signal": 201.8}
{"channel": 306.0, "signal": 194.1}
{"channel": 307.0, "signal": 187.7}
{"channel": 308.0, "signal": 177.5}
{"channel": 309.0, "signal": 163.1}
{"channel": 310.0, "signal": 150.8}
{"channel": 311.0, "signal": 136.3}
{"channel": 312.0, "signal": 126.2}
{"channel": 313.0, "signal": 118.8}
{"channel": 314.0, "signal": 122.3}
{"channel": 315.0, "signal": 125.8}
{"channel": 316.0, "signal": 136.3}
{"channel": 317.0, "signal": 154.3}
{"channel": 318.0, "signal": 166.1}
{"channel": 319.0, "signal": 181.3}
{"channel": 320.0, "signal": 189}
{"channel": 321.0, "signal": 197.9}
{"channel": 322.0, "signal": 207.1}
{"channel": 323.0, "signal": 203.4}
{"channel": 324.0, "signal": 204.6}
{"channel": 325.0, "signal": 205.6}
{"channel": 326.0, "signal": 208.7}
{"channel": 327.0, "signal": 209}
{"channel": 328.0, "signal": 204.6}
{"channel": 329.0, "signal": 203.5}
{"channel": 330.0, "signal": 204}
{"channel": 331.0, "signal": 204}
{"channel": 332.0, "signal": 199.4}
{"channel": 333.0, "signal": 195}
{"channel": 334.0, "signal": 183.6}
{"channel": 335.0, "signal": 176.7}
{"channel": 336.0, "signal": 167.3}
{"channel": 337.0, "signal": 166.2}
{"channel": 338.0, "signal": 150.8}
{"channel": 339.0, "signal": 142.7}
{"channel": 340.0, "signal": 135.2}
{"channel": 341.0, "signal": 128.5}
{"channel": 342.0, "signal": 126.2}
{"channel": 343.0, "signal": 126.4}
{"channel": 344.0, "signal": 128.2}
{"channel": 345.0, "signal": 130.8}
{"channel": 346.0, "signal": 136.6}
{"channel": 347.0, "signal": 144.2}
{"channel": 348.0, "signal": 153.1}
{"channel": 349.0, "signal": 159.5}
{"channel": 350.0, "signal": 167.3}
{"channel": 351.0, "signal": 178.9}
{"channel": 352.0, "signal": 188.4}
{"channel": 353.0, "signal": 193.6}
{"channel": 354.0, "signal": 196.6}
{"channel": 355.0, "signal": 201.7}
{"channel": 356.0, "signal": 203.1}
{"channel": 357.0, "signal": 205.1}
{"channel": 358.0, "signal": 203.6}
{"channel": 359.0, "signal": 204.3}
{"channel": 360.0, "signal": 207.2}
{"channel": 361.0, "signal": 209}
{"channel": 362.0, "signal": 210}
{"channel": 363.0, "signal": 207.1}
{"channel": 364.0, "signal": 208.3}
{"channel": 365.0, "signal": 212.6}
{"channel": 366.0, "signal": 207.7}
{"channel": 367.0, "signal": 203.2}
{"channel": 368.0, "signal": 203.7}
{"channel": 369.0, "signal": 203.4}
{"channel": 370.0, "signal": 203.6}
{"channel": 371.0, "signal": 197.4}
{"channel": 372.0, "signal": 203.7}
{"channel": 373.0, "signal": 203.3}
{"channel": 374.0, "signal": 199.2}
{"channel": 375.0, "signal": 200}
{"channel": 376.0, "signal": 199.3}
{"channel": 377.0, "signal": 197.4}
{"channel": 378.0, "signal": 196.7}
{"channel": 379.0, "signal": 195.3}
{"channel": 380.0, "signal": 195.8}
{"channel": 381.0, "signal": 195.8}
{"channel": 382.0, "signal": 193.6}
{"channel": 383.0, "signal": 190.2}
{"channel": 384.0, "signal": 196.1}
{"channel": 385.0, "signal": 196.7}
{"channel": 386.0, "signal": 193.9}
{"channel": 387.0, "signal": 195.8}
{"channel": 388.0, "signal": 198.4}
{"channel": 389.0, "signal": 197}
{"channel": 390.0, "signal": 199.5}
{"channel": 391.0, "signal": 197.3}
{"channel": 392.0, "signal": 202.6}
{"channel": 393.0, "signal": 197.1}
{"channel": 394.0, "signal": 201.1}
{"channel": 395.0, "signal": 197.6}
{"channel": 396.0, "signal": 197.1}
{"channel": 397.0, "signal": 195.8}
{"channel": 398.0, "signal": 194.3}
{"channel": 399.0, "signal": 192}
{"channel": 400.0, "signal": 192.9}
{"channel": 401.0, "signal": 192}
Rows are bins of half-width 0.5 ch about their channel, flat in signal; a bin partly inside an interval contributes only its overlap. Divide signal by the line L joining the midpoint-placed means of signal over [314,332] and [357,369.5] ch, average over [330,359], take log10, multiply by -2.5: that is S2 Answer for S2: 0.17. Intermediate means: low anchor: 187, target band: 169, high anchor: 207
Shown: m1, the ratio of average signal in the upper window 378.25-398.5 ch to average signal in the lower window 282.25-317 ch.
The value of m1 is 1.0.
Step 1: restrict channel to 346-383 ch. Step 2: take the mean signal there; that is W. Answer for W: 195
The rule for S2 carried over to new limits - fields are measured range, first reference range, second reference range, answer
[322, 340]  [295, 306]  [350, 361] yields 0.07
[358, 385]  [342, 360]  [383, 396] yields -0.09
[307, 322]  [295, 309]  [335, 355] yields 0.20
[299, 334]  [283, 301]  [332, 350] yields -0.02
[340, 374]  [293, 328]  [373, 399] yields 0.05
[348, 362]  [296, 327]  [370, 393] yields -0.01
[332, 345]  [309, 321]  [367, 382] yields 0.10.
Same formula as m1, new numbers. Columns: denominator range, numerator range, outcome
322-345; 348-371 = 1.13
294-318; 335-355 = 0.87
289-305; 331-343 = 0.77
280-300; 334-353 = 0.72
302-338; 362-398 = 1.11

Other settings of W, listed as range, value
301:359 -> 174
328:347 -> 162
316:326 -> 188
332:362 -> 170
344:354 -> 161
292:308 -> 205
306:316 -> 147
